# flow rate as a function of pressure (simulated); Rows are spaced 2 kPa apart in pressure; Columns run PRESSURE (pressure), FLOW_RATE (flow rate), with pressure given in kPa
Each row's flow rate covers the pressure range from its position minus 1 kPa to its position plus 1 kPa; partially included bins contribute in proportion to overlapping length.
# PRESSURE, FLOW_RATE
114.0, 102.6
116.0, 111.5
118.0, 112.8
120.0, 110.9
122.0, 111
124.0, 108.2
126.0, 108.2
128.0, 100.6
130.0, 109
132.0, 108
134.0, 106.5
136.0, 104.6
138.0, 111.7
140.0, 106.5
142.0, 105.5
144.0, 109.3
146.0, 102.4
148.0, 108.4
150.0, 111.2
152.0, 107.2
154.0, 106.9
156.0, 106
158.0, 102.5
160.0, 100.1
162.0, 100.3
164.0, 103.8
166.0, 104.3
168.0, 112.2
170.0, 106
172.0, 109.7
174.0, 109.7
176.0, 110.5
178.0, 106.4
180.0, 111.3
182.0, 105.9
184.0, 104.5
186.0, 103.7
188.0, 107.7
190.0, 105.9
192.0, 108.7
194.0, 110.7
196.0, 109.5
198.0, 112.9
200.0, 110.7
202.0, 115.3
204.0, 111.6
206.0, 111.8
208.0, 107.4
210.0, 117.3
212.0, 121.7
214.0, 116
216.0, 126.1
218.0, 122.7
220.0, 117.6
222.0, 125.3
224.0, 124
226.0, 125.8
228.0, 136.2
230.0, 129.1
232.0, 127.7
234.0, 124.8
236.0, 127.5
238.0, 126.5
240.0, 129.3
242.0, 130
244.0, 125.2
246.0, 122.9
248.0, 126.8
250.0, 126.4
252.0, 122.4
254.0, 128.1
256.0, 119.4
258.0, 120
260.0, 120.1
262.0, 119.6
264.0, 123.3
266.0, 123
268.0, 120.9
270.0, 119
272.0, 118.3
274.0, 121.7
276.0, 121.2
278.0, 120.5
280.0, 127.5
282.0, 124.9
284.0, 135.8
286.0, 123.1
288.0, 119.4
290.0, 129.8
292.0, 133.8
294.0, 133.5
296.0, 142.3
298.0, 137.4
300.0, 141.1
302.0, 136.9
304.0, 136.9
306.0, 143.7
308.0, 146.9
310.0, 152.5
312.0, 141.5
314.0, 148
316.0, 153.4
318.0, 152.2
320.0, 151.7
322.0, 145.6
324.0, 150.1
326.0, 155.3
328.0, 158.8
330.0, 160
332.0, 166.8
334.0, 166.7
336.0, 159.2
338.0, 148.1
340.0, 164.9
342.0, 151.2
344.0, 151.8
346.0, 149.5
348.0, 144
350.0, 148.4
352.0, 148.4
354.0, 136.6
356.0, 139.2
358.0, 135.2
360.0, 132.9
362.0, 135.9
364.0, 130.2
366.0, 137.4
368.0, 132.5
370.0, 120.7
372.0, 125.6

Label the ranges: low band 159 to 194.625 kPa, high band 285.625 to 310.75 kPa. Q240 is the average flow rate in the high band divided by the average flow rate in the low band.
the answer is 1.3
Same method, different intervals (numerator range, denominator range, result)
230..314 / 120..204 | 1.20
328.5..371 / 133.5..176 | 1.37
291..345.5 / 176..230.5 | 1.30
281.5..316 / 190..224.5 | 1.19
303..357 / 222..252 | 1.19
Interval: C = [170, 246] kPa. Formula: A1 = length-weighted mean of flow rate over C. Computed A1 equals 117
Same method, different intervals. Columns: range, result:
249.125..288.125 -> 123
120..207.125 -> 108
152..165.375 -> 104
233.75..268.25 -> 124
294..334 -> 149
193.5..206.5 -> 112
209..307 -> 126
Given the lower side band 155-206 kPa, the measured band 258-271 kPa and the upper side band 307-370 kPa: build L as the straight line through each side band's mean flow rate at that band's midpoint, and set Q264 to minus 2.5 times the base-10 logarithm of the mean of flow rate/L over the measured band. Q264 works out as 0.07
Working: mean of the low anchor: 108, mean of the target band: 121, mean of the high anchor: 148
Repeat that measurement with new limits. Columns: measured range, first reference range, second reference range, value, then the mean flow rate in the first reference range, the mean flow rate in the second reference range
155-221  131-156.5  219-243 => 0.07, 107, 127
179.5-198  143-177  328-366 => 0.05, 106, 148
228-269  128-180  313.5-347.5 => 0.06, 107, 155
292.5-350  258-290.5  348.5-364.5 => -0.14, 123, 139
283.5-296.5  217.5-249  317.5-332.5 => 0.11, 126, 155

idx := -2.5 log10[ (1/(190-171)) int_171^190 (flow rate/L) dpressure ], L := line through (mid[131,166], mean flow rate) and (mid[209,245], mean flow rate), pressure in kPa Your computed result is 0.06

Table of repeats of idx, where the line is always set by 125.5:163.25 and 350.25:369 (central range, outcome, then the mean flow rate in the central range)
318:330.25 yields -0.16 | 153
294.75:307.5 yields -0.09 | 140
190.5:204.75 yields 0.02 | 111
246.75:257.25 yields -0.03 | 124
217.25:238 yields -0.07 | 126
